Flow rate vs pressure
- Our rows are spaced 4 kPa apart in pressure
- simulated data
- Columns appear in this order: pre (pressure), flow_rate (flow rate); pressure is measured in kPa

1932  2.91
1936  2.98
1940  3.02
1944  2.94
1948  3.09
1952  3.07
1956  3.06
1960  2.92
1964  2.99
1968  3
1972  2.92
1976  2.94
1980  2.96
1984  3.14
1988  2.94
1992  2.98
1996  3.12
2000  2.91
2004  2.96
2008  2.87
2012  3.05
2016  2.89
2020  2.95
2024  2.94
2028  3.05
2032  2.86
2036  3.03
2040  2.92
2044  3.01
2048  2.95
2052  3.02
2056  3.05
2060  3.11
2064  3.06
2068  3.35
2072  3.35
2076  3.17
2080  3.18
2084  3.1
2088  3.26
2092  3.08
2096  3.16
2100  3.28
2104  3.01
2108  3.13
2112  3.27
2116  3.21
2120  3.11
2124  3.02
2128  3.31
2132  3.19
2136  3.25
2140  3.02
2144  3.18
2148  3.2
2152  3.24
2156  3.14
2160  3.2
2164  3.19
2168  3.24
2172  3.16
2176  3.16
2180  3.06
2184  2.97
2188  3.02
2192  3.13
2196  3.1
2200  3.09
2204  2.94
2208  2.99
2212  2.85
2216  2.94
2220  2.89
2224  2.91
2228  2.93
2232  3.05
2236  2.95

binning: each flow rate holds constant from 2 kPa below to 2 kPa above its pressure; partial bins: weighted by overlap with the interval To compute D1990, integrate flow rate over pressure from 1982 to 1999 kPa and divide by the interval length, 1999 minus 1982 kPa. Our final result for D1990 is 3.04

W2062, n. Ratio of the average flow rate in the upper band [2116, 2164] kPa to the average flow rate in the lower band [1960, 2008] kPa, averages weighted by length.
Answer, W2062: 1.06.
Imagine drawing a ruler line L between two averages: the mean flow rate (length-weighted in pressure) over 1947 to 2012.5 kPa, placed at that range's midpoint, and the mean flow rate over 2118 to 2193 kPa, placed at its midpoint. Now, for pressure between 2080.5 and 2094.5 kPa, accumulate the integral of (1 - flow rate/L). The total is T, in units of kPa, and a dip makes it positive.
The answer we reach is -0.3 kPa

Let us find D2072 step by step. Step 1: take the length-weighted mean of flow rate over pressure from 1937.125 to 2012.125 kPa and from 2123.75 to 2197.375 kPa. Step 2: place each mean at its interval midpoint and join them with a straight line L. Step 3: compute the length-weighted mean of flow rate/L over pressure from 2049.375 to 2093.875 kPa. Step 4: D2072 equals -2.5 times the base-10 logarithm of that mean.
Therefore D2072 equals -0.03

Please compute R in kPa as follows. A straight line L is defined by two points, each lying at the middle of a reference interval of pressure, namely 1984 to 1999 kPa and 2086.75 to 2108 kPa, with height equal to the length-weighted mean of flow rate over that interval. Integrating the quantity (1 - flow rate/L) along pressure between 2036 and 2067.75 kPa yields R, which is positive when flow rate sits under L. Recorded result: 0.6 kPa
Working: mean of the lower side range 3.02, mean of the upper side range 3.15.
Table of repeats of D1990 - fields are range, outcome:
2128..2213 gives 3.12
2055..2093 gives 3.18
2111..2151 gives 3.18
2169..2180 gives 3.15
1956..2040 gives 2.97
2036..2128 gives 3.13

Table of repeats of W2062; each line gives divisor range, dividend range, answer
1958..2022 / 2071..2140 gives 1.07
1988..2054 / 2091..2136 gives 1.07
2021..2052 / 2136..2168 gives 1.07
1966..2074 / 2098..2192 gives 1.05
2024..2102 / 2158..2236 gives 0.98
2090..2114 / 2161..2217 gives 0.97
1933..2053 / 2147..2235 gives 1.03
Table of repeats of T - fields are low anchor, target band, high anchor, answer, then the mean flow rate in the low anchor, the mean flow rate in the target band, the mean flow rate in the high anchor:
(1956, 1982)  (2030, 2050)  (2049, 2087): 0.9 kPa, 2.96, 2.95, 3.15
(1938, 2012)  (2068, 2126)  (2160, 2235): -3.0 kPa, 2.99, 3.17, 3.04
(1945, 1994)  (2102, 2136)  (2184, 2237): -2.0 kPa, 3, 3.16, 2.98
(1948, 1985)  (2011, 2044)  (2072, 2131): 1.2 kPa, 3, 2.96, 3.17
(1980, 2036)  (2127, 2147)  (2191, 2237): -1.4 kPa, 2.98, 3.18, 2.98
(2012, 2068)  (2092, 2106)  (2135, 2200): -0.3 kPa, 3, 3.14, 3.14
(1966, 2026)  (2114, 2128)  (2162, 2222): -0.6 kPa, 2.97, 3.14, 3.05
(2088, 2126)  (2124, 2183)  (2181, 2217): -1.8 kPa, 3.15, 3.17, 3.01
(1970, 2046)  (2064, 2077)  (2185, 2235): -1.3 kPa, 2.97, 3.26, 2.99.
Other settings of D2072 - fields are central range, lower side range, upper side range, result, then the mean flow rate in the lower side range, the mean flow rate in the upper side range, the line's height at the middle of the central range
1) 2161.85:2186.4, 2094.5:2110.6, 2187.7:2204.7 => -0.01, 3.15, 3.07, 3.09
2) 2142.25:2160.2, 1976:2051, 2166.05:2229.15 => -0.06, 2.97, 3.02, 3.01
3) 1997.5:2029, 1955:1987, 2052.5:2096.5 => 0.04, 2.99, 3.17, 3.06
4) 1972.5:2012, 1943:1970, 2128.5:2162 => 0.02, 3.01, 3.18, 3.04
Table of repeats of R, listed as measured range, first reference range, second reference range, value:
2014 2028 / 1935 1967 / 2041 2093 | 0.62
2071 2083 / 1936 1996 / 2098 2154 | -0.35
